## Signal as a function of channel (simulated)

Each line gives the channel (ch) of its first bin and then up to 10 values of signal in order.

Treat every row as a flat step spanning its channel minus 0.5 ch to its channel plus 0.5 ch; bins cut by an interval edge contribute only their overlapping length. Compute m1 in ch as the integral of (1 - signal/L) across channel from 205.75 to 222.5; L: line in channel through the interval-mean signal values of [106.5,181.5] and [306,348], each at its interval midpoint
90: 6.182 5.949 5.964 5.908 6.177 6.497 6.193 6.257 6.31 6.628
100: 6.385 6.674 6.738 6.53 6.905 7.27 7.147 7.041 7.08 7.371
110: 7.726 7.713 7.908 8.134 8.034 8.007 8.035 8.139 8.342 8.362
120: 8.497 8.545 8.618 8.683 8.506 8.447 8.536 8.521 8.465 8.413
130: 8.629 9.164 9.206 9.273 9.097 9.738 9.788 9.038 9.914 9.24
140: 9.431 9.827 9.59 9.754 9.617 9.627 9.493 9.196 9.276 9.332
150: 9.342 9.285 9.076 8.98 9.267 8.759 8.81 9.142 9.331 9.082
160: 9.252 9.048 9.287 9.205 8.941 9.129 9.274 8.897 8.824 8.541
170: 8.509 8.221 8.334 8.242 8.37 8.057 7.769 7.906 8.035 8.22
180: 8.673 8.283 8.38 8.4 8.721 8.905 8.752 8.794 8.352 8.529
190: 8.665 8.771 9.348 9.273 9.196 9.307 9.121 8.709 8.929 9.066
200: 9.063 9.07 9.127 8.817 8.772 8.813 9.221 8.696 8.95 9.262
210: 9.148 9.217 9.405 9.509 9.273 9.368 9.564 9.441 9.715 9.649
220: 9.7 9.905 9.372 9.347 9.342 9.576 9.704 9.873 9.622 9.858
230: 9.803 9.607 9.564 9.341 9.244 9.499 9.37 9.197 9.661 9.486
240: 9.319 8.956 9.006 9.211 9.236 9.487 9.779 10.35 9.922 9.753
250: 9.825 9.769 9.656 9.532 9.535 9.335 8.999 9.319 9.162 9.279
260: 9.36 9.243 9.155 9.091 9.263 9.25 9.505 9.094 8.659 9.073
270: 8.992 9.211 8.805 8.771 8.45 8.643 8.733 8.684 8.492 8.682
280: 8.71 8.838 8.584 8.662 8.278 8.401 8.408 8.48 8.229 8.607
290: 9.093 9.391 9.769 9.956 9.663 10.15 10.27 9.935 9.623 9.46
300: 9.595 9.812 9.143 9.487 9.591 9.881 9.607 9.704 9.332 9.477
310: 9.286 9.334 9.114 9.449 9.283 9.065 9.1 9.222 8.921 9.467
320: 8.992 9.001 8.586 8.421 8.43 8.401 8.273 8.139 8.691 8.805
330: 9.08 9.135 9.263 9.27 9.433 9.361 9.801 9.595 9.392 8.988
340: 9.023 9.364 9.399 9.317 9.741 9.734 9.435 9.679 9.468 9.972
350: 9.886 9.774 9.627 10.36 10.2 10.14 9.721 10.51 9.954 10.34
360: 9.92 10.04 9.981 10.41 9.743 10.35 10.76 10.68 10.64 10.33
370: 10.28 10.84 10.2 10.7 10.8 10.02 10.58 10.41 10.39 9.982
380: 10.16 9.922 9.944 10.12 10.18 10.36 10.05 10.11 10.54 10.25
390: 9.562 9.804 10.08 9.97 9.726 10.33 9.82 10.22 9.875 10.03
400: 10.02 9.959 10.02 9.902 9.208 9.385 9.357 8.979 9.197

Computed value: -0.9 ch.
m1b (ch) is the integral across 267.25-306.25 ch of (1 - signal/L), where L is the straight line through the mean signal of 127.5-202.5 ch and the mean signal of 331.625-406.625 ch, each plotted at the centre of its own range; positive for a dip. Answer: 1.9 ch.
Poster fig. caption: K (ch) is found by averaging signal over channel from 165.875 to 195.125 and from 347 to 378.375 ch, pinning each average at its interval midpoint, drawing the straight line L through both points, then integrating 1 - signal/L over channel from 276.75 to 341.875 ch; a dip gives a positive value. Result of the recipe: 4.0 ch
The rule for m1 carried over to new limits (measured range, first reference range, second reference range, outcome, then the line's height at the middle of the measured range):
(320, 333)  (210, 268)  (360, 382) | 1.70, 10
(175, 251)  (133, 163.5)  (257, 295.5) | -0.22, 9.15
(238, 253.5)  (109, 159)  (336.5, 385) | -0.18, 9.44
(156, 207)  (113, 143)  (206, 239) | 2.30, 9.19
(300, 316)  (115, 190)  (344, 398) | 0.53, 9.76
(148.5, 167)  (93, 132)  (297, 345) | -2.66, 7.99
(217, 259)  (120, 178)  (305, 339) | -2.23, 9.04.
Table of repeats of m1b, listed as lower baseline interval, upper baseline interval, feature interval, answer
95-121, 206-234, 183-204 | 0.13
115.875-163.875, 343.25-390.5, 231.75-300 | 3.11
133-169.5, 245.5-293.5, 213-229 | -0.71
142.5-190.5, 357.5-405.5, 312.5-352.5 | 2.63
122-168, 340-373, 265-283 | 1.58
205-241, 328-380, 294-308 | 0.01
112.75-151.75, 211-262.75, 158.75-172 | 0.31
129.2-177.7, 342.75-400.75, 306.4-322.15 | 0.97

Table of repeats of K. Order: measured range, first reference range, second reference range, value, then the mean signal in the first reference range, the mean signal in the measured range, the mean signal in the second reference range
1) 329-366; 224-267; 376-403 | 0.72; 9.46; 9.71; 10.1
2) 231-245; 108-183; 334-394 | -0.06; 8.77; 9.33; 10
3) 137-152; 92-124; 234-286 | -3.25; 7.35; 9.47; 9.16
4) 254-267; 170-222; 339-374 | 0.12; 8.88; 9.25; 10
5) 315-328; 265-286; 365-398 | 0.89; 8.77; 8.76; 10.2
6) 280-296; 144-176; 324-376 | 0.82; 8.96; 9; 9.74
